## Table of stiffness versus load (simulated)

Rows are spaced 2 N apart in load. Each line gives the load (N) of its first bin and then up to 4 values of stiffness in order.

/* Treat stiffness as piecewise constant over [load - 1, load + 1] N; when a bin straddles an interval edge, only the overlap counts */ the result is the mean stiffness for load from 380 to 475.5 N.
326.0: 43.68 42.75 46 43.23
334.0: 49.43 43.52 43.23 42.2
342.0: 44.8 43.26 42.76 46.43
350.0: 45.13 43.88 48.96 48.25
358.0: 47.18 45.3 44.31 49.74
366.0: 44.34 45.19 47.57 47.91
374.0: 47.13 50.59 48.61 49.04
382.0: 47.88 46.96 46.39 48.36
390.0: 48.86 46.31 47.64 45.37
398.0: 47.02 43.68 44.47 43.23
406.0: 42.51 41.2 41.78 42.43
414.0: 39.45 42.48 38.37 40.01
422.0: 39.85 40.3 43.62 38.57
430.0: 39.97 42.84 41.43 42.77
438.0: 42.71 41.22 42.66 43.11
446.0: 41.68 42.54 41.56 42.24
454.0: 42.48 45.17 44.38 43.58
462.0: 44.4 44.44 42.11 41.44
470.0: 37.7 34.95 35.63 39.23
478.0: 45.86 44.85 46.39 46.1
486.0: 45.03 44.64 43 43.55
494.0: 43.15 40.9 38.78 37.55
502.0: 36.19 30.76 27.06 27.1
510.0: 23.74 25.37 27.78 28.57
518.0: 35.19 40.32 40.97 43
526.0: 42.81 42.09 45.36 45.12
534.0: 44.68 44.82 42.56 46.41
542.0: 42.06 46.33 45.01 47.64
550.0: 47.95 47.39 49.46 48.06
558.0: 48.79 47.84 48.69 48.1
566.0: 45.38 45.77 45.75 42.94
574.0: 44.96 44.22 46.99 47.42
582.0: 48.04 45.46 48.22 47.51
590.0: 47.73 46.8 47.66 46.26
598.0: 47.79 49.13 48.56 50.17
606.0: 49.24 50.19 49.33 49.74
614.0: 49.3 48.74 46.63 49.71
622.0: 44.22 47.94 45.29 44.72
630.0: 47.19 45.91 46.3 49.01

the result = 42.8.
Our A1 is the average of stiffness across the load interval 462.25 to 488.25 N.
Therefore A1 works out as 42.2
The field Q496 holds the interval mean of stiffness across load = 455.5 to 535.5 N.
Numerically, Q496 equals 39.5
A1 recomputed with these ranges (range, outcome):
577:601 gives 47.4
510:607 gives 44.5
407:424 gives 40.7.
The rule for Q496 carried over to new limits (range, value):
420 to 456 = 41.8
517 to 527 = 40.5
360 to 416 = 45.8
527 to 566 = 46.2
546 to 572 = 47.3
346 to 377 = 46.7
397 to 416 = 42.8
